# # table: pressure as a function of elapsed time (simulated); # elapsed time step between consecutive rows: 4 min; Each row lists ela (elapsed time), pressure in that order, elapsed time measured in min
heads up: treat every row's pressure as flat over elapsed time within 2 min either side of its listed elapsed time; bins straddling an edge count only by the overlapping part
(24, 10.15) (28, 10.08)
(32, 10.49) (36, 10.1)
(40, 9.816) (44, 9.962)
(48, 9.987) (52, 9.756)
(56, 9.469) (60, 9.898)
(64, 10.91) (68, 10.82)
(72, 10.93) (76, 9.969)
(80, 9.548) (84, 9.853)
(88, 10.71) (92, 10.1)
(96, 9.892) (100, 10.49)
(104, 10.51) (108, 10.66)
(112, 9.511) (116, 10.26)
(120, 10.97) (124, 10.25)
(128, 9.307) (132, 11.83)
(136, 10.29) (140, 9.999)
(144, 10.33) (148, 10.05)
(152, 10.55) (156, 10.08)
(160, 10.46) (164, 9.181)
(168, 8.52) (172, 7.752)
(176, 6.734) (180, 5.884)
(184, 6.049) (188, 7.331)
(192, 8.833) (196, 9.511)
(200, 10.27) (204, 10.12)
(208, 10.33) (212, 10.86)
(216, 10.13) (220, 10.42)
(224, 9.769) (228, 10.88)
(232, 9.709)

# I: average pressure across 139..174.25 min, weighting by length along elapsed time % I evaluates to 9.63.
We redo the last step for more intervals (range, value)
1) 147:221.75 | 9.09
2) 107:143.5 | 10.3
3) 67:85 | 10.2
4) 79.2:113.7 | 10.2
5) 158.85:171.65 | 9.1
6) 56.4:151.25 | 10.3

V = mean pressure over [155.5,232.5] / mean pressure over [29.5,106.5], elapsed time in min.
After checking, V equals 0.9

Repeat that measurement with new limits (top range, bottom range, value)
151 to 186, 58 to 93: 0.80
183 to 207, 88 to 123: 0.86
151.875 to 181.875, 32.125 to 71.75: 0.84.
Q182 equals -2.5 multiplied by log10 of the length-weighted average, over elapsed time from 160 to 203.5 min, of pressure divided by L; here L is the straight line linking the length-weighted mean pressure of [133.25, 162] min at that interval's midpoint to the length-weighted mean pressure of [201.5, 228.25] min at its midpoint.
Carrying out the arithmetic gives 0.25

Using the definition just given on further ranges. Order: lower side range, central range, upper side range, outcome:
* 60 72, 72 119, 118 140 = 0.04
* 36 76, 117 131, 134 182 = -0.09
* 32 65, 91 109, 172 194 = -0.17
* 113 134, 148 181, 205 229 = 0.18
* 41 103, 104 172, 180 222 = -0.04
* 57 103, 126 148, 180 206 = -0.11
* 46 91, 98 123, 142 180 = -0.08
